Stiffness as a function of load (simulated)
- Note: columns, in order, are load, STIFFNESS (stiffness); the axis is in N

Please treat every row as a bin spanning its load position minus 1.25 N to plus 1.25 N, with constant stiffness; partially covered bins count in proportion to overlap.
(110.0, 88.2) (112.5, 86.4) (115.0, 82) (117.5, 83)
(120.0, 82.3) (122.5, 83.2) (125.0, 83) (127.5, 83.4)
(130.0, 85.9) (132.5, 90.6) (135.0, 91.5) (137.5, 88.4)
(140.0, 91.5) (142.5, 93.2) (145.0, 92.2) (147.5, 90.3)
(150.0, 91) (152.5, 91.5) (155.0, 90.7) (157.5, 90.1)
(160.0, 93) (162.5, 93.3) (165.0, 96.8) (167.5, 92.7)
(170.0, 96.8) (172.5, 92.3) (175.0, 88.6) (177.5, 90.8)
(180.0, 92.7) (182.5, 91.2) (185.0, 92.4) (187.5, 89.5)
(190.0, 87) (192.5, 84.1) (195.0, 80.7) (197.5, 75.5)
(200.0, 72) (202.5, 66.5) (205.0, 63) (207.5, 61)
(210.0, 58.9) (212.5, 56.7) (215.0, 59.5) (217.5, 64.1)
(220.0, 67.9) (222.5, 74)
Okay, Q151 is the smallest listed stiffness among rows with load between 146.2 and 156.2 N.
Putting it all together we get 90.3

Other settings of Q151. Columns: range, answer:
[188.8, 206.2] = 63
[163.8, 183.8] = 88.6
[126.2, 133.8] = 83.4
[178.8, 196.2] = 80.7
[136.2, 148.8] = 88.4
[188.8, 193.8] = 84.1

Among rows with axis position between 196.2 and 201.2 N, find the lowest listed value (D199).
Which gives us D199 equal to 72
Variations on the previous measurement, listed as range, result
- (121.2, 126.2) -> 83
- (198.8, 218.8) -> 56.7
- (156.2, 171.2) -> 90.1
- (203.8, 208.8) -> 61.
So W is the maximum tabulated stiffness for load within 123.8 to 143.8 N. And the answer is 93.2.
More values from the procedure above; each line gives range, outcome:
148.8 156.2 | 91.5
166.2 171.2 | 96.8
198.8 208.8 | 72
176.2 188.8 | 92.7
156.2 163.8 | 93.3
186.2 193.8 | 89.5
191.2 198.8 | 84.1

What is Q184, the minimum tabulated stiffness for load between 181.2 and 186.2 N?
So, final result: 91.2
